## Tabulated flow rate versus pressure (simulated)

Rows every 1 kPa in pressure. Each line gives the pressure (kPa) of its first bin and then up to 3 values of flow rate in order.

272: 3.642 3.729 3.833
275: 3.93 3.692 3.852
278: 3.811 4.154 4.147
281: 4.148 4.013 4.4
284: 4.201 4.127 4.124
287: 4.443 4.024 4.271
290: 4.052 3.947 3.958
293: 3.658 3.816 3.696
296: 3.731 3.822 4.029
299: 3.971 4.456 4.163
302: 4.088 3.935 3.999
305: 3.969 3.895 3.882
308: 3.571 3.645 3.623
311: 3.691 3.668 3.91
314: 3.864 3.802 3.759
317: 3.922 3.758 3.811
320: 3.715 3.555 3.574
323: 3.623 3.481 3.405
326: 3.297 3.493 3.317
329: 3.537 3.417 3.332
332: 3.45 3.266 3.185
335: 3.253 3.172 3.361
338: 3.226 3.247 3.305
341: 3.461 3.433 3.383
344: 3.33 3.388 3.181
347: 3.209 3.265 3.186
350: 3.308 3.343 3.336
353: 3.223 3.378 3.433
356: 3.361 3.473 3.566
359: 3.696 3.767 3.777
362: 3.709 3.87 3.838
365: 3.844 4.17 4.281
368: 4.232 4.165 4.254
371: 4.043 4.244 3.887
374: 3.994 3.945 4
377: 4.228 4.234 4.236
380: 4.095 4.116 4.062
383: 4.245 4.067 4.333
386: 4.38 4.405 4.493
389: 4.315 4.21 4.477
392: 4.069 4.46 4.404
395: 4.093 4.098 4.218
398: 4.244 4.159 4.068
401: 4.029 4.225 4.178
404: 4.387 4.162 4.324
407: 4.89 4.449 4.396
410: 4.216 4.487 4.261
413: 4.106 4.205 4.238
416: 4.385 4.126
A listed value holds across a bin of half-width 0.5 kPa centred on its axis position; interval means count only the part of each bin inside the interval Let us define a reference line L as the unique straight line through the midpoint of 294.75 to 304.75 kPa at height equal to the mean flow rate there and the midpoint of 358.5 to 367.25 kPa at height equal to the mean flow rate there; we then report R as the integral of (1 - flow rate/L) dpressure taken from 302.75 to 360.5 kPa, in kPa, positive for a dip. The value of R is 6.2 kPa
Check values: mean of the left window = 4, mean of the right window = 3.87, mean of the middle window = 3.51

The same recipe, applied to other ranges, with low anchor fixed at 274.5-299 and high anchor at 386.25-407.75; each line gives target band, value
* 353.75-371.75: 1.54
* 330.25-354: 4.83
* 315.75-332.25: 2.18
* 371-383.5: 0.38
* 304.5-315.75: 0.80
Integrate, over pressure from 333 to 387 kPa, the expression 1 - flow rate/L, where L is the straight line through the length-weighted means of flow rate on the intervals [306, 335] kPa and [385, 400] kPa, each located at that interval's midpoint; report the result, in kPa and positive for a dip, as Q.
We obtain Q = 3.60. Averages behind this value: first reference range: 3.59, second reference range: 4.28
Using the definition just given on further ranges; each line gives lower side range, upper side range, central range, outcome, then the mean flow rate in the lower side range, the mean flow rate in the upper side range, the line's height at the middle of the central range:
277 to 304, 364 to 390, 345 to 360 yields 2.8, 4.04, 4.17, 4.13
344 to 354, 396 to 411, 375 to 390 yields -1.2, 3.28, 4.28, 3.9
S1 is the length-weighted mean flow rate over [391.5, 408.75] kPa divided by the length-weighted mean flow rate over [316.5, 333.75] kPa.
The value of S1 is 1.21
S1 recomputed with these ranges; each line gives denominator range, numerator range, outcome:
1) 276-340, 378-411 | 1.13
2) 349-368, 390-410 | 1.18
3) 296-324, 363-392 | 1.09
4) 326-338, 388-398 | 1.28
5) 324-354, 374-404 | 1.27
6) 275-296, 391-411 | 1.06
